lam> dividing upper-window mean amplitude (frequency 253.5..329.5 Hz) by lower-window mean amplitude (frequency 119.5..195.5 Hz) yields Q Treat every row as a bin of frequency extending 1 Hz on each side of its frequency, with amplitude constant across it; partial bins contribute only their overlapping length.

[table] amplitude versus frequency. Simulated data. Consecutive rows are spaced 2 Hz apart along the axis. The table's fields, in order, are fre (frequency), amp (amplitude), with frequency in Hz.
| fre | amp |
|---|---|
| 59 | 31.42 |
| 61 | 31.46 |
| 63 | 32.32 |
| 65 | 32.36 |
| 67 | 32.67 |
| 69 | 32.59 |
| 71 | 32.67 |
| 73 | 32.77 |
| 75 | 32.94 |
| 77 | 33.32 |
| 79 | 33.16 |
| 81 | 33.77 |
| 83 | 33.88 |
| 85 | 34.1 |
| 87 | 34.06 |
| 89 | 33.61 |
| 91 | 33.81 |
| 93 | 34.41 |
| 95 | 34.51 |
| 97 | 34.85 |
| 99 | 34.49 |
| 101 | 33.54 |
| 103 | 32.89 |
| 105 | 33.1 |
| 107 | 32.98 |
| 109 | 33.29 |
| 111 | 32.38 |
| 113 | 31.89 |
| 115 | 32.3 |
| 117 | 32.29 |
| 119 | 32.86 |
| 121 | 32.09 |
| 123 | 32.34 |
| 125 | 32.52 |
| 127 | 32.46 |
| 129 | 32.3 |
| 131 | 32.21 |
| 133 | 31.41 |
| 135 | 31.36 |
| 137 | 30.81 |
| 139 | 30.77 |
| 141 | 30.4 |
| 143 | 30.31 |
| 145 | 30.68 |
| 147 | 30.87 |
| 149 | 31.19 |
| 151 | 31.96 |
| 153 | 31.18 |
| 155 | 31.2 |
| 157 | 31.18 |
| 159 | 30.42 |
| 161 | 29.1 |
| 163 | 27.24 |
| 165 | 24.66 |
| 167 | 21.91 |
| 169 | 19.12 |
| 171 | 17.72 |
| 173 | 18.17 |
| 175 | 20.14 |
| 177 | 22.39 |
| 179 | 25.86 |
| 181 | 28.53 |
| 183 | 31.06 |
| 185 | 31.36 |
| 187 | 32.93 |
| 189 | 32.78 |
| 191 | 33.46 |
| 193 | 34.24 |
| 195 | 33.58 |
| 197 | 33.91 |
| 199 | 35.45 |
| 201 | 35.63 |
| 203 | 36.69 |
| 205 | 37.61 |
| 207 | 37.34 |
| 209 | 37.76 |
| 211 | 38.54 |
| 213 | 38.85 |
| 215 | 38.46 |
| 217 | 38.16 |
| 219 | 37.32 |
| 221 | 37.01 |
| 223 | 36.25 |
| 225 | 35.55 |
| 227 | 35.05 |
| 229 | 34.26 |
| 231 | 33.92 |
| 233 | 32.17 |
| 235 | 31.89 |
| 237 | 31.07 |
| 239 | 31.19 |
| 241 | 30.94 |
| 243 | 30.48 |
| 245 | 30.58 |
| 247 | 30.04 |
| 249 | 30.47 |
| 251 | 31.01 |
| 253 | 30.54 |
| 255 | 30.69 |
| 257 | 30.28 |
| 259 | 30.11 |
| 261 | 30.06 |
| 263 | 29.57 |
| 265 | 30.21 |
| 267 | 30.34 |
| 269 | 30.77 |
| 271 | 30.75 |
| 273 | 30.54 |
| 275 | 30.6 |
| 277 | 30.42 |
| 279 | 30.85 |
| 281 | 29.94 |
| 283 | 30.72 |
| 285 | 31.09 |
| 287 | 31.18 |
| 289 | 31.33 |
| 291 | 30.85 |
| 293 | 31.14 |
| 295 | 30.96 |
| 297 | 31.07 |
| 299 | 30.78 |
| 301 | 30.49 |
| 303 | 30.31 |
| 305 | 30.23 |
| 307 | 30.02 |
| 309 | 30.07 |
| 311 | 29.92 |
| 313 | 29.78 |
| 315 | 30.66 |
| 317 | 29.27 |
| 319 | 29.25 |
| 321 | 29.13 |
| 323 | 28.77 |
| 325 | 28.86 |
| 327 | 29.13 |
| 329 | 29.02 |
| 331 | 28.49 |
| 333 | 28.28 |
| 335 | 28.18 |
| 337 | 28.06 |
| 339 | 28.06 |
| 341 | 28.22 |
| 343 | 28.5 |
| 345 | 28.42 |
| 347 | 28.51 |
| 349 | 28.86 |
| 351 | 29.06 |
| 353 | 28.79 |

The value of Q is 1.03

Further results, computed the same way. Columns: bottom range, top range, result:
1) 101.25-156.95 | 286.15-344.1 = 0.93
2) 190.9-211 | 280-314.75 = 0.85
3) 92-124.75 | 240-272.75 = 0.92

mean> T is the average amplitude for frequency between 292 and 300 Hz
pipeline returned 31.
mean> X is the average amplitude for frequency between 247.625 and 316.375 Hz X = 30.5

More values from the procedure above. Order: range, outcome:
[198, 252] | 34.6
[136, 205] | 29.4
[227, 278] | 31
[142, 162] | 30.8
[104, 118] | 32.6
